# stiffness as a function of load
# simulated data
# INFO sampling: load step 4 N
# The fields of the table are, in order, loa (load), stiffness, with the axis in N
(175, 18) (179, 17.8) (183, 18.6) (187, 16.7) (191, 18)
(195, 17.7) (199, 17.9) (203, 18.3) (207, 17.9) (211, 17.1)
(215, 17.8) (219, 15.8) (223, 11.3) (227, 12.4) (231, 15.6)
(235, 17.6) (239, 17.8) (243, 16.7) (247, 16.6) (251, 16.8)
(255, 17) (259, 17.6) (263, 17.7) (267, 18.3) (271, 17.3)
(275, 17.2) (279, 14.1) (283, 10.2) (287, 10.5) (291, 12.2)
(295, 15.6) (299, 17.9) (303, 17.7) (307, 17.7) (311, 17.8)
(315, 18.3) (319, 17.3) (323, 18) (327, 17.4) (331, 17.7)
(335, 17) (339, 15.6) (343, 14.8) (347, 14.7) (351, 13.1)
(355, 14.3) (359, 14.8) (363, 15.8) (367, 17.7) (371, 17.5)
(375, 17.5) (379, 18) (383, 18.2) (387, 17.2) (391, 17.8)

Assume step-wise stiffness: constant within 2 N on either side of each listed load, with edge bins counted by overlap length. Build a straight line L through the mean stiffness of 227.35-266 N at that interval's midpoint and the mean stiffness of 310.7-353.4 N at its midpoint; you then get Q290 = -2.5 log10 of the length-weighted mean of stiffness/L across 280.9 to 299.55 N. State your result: 0.28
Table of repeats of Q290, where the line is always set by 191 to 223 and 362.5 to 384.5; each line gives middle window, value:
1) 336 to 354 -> 0.19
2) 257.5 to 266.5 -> -0.03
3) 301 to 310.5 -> -0.02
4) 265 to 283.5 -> 0.10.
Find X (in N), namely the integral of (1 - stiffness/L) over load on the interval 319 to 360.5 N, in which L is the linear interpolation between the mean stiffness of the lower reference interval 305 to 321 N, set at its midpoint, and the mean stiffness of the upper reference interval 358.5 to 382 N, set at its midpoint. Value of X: 3.88 N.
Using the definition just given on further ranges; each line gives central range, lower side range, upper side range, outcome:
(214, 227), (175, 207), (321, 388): 2.4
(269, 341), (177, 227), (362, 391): 4.9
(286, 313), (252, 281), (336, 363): 0.4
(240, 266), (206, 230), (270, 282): -2.8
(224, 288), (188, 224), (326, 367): 2.6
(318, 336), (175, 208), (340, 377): -1.7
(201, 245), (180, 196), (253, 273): 3.6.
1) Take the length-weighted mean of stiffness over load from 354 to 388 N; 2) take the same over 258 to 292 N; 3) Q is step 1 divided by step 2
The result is 1.12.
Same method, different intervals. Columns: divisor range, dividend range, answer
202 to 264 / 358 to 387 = 1.04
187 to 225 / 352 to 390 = 0.99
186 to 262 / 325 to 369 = 0.94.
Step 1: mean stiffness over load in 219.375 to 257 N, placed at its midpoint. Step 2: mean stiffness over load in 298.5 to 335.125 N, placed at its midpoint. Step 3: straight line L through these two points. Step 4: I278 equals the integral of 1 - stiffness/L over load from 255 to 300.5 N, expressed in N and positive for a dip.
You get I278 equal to 3.62 N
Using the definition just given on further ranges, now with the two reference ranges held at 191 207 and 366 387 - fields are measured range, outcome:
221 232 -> 3.1 N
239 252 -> 0.8 N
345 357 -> 2.5 N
